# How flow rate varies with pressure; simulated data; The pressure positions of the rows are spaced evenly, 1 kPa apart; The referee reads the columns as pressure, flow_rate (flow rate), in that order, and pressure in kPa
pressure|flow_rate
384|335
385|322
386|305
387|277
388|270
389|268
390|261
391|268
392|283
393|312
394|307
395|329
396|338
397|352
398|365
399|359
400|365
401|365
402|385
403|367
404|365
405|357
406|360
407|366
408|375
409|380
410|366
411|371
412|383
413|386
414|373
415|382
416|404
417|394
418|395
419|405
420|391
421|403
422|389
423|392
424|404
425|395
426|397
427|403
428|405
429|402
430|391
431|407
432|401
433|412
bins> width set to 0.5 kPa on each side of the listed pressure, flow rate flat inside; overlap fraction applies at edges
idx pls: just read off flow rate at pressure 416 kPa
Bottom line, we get 404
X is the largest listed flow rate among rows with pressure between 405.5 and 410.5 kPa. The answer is 380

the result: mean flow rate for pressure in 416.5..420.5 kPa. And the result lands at 396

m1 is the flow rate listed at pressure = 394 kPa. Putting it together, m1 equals 307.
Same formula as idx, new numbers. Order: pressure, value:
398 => 365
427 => 403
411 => 371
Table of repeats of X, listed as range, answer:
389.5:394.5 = 312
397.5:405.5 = 385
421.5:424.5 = 404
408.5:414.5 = 386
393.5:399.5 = 365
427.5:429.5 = 405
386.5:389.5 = 277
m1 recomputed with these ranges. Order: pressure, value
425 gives 395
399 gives 359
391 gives 268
